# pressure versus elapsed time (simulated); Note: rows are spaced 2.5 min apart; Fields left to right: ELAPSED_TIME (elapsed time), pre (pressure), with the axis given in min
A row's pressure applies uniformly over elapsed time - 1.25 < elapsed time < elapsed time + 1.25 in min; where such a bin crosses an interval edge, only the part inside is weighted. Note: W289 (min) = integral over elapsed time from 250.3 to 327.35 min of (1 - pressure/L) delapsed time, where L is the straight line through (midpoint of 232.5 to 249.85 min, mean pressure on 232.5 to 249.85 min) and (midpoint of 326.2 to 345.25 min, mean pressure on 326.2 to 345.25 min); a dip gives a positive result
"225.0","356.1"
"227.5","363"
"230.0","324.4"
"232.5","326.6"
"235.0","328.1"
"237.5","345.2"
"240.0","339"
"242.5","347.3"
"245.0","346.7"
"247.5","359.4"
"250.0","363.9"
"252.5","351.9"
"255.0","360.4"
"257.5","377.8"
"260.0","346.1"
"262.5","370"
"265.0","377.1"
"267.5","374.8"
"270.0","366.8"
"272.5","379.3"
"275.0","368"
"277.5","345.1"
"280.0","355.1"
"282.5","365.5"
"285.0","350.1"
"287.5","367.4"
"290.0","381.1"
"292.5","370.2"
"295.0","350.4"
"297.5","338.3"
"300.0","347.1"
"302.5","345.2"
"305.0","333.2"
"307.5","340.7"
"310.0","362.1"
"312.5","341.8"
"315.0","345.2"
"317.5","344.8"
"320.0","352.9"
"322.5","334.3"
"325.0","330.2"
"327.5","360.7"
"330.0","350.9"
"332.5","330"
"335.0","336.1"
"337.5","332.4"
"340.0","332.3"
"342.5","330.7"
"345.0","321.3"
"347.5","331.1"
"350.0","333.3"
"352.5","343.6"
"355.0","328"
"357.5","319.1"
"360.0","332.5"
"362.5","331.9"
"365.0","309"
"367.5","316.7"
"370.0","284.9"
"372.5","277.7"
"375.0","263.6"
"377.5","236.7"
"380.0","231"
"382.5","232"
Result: -3.4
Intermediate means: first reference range 344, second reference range 338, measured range 356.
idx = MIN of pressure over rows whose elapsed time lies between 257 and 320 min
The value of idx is 333.2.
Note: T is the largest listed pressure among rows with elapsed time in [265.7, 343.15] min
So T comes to 381.1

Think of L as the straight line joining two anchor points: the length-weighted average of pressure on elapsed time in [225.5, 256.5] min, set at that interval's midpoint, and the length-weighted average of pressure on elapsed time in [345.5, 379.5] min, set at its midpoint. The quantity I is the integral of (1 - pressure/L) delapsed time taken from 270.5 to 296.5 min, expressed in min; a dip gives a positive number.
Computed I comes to -2.4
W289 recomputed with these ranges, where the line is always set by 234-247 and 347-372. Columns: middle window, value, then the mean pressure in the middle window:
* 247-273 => -2.1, 366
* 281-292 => -1.0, 366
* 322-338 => -0.6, 340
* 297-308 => -0.3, 341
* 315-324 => -0.4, 344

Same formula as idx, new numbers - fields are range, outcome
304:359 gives 319.1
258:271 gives 346.1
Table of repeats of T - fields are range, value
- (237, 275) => 379.3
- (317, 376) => 360.7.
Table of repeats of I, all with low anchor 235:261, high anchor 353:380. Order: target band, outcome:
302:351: -3.6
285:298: -1.1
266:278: -0.9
